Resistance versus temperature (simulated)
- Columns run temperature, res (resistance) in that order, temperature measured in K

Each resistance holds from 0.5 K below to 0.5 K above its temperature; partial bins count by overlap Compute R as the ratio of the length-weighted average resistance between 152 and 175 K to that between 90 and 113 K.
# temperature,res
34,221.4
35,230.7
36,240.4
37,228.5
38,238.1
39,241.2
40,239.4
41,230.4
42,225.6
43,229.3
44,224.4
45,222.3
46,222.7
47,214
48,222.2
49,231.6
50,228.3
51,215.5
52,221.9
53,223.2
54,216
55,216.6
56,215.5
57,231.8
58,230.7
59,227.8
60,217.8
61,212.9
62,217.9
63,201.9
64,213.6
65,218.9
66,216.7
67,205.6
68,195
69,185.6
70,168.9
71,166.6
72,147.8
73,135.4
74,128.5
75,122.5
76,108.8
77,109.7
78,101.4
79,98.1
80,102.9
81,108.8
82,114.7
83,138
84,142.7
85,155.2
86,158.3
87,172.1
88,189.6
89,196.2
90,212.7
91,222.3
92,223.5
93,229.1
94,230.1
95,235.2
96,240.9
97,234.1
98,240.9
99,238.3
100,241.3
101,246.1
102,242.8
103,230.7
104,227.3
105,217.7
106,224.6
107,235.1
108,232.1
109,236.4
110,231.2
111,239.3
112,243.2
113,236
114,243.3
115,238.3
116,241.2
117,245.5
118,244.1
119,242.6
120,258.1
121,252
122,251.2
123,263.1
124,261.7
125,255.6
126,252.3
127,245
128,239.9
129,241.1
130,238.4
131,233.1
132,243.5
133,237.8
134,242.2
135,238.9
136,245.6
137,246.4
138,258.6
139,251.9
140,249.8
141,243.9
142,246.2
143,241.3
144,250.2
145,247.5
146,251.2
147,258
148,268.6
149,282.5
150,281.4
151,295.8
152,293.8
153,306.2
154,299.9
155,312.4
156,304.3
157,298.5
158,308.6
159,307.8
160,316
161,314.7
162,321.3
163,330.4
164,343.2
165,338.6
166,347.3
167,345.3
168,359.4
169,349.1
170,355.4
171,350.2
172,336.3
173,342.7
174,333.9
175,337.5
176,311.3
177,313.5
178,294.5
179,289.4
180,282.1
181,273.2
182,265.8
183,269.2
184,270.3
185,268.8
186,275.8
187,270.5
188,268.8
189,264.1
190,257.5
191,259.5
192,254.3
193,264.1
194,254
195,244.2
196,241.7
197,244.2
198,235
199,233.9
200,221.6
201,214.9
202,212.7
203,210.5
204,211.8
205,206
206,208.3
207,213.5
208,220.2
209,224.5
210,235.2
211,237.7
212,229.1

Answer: 1.40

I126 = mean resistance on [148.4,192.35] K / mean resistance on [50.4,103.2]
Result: 1.6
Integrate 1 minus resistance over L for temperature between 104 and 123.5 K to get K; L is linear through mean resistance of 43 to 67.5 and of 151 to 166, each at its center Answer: 2.36 K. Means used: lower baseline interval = 220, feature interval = 240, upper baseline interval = 314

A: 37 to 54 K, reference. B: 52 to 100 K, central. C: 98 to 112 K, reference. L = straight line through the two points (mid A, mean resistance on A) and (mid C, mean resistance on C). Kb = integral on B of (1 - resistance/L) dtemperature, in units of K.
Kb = 9.2 K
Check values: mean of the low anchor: 227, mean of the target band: 187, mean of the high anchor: 235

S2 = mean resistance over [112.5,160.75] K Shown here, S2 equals 261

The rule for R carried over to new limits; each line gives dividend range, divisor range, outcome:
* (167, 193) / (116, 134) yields 1.21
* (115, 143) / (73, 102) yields 1.39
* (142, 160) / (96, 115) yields 1.20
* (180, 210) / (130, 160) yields 0.91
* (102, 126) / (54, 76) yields 1.25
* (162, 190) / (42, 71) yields 1.44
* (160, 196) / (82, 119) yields 1.37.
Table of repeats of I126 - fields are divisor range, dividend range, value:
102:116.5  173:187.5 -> 1.24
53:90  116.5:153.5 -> 1.47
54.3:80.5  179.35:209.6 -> 1.38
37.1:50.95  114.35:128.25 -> 1.09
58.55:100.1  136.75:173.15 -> 1.65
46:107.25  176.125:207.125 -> 1.29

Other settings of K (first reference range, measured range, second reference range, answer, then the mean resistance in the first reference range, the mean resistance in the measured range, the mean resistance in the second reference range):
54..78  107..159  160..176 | 5.33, 186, 257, 339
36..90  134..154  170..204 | -1.44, 190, 261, 272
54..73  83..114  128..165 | 1.94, 204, 219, 274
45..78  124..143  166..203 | 0.07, 196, 245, 282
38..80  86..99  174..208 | -0.31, 197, 217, 256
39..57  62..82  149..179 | 7.22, 224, 155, 321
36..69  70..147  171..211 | 7.59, 222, 215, 261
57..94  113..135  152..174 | 1.07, 174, 246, 327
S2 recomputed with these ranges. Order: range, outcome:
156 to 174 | 332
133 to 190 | 292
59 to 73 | 196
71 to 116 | 193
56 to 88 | 167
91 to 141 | 241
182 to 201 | 255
